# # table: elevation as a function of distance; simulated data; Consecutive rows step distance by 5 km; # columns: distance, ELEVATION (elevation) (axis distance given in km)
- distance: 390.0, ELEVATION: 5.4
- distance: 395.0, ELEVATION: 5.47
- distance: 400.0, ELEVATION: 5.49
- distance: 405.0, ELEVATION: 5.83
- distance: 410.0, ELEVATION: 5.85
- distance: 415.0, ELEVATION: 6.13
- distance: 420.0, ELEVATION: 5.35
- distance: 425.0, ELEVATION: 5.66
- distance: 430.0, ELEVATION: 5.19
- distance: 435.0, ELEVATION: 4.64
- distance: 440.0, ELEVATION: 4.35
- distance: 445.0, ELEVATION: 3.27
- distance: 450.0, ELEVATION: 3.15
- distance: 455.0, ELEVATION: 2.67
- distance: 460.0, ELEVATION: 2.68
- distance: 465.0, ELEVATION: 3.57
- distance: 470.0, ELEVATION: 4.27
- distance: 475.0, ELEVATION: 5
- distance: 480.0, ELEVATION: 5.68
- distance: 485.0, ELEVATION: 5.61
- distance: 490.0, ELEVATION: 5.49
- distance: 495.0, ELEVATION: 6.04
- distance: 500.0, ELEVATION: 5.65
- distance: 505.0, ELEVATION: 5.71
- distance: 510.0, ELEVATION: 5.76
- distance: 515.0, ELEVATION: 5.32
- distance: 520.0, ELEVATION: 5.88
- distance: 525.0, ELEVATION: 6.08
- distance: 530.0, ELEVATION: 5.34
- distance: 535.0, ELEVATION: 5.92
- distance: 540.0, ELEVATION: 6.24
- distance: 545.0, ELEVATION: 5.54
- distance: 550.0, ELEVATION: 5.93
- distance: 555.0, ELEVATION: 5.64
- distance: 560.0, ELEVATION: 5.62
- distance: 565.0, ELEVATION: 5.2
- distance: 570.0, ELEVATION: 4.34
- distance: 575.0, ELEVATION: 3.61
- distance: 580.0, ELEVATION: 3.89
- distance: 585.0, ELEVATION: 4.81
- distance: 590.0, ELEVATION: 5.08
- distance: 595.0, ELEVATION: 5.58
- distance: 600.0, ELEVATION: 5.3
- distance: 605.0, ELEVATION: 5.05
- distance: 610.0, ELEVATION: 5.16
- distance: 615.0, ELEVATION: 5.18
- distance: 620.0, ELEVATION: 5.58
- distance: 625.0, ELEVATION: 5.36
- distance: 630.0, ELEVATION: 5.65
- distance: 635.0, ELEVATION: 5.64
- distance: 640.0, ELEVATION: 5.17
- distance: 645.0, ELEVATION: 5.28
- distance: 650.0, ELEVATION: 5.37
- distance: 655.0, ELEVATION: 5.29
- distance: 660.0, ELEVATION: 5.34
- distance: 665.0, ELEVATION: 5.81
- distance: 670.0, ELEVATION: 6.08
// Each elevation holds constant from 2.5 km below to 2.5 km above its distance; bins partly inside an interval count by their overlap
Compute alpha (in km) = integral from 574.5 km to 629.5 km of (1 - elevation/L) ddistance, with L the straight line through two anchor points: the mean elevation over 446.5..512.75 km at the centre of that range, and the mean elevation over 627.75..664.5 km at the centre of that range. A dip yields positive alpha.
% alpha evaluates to 2.0 km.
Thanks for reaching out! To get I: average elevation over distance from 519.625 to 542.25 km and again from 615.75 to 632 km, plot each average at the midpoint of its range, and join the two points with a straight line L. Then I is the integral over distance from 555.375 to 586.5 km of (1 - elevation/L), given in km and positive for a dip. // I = 5.86 km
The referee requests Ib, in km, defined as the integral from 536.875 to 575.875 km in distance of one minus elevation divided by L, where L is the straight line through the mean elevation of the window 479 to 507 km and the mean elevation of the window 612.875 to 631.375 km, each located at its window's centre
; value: 1.6 km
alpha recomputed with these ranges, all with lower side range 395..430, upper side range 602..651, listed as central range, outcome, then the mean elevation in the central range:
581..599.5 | 1.12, 5.07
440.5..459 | 8.13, 3.14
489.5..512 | -0.89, 5.75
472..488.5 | 0.48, 5.4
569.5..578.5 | 2.55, 3.88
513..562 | -2.51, 5.76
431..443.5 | 2.55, 4.48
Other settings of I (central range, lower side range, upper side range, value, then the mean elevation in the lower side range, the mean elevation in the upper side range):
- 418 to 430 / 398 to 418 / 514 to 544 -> 0.8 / 5.82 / 5.81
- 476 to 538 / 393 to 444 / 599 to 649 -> -4.2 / 5.33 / 5.34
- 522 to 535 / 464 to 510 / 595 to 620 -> -1.2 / 5.31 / 5.25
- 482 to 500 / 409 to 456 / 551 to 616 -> -3.5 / 4.65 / 4.98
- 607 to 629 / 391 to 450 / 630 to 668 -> 0.2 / 5.12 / 5.44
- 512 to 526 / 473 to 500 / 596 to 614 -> -0.6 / 5.58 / 5.21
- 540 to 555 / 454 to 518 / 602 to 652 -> -2.0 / 4.94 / 5.34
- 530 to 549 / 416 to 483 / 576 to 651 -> -4.1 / 4.32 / 5.17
